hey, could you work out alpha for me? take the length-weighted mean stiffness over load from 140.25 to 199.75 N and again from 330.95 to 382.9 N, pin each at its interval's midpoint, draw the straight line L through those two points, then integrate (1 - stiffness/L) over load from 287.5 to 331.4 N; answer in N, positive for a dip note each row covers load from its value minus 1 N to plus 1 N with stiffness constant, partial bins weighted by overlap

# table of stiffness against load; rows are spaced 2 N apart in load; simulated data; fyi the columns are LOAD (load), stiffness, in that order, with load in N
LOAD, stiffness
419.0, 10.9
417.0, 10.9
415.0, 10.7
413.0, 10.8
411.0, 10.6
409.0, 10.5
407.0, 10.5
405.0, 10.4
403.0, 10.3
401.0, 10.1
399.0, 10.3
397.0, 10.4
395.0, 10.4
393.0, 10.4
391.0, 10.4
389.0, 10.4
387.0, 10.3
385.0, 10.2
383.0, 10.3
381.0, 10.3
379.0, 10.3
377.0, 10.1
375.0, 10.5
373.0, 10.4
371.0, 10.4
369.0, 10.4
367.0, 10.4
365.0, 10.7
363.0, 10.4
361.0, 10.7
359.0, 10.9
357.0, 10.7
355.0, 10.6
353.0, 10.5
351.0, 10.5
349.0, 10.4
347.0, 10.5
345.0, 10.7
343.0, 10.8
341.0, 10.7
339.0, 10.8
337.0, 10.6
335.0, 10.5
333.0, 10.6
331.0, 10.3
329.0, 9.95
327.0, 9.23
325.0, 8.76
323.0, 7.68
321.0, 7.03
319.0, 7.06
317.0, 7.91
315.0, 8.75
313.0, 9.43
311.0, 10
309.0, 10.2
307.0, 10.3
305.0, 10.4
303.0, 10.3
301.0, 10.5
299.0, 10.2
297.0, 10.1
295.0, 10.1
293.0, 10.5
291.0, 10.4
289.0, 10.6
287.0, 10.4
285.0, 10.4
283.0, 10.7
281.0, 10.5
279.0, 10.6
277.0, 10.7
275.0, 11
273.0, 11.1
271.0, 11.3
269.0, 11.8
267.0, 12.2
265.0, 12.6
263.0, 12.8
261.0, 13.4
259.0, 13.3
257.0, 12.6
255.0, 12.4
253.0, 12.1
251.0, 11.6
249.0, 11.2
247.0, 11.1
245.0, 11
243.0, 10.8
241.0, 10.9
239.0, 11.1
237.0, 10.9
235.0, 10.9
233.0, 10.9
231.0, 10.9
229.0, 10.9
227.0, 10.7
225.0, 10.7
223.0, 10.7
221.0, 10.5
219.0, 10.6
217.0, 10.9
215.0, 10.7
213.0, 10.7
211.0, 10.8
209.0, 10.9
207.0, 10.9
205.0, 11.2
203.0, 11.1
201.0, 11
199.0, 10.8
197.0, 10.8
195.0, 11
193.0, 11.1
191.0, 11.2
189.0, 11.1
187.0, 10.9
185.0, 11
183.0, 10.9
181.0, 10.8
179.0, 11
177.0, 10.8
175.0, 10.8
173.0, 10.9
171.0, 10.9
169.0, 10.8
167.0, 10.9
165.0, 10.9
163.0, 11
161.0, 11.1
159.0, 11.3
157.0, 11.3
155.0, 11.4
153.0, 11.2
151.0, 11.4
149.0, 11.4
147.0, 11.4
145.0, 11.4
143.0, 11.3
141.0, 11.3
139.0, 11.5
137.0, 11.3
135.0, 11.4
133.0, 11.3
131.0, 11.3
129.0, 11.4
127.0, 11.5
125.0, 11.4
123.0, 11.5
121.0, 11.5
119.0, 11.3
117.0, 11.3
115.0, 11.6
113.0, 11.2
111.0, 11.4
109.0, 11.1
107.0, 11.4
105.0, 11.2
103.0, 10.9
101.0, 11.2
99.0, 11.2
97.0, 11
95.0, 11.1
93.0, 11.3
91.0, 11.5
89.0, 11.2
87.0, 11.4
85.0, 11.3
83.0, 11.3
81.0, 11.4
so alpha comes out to 4.7 N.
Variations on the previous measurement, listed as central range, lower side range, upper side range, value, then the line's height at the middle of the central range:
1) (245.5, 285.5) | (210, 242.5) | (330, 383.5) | -3.6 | 10.7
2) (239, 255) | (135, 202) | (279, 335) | -1.5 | 10.3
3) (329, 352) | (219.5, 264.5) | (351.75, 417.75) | 0.4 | 10.8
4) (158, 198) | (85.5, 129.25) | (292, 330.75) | -1.2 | 10.6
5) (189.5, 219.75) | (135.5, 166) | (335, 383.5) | 0.5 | 11.1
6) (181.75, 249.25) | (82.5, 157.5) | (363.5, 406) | 0.4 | 11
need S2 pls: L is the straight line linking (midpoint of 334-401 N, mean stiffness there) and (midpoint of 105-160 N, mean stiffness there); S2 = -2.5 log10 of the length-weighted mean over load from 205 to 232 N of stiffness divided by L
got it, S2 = 0.03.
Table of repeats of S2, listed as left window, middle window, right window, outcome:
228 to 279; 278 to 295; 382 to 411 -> 0.079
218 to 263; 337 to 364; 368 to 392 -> -0.008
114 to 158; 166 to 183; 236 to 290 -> 0.052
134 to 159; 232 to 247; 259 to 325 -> -0.022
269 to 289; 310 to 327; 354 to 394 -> 0.260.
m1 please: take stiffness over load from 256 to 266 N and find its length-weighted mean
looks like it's 12.9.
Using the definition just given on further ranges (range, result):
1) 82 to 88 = 11.3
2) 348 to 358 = 10.5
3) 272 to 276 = 11.1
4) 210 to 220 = 10.7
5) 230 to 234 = 10.9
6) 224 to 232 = 10.8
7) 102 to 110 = 11.2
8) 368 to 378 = 10.4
